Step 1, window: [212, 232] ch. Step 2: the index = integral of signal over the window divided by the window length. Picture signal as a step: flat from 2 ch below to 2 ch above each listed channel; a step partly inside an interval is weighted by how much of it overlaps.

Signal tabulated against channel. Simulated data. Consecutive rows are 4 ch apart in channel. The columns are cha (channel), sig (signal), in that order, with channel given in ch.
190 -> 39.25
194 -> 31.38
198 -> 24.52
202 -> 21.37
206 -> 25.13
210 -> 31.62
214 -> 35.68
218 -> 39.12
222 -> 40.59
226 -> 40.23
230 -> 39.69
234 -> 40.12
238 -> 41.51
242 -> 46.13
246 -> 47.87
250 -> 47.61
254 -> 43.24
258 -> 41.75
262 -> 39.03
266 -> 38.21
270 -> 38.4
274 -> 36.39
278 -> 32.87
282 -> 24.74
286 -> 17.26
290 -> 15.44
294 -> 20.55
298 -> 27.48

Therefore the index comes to 39.1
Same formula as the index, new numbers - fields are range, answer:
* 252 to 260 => 42.5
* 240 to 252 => 47.2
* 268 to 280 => 35.9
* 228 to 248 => 43.1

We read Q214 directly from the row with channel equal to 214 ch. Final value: 35.68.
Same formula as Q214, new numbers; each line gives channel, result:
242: 46.13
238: 41.51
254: 43.24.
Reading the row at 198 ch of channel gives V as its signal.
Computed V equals 24.52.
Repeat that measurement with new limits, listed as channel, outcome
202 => 21.37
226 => 40.23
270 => 38.4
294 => 20.55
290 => 15.44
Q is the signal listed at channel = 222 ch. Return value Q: 40.59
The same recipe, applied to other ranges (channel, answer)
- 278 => 32.87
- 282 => 24.74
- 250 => 47.61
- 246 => 47.87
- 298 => 27.48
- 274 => 36.39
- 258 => 41.75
